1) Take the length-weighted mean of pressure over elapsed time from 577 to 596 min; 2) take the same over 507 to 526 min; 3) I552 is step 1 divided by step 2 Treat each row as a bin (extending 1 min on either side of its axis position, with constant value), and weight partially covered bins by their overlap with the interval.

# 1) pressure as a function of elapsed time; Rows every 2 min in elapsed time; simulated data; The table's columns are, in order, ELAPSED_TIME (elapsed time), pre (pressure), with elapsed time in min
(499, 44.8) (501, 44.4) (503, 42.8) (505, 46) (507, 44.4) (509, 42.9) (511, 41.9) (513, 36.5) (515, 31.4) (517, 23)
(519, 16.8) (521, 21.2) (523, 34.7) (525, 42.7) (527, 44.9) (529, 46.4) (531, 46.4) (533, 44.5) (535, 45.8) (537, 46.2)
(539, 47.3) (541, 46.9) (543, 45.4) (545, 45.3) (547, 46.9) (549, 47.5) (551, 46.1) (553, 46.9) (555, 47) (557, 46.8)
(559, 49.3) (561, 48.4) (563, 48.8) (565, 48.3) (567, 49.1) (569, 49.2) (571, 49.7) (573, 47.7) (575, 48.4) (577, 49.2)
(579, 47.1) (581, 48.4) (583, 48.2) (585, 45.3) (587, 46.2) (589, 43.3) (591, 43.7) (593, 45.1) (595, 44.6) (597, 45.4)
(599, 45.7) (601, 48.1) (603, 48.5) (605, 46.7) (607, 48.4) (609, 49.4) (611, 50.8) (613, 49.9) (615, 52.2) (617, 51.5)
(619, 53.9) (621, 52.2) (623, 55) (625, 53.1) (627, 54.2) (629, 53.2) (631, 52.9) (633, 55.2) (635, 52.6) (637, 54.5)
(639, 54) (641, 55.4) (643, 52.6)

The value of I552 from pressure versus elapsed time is 1.39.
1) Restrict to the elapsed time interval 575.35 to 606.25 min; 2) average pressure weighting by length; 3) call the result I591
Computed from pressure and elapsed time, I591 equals 46.4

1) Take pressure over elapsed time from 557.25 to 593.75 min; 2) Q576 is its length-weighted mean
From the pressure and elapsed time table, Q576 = 47.5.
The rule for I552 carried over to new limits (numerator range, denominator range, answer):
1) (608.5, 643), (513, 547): 1.34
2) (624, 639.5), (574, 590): 1.14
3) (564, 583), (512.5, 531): 1.44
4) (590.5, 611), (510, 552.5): 1.16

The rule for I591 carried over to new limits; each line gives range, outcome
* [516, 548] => 40.3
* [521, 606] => 46.2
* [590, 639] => 50.4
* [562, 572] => 49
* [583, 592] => 45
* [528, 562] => 46.7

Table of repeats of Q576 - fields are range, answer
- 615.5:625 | 53.1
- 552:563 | 47.8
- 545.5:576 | 48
